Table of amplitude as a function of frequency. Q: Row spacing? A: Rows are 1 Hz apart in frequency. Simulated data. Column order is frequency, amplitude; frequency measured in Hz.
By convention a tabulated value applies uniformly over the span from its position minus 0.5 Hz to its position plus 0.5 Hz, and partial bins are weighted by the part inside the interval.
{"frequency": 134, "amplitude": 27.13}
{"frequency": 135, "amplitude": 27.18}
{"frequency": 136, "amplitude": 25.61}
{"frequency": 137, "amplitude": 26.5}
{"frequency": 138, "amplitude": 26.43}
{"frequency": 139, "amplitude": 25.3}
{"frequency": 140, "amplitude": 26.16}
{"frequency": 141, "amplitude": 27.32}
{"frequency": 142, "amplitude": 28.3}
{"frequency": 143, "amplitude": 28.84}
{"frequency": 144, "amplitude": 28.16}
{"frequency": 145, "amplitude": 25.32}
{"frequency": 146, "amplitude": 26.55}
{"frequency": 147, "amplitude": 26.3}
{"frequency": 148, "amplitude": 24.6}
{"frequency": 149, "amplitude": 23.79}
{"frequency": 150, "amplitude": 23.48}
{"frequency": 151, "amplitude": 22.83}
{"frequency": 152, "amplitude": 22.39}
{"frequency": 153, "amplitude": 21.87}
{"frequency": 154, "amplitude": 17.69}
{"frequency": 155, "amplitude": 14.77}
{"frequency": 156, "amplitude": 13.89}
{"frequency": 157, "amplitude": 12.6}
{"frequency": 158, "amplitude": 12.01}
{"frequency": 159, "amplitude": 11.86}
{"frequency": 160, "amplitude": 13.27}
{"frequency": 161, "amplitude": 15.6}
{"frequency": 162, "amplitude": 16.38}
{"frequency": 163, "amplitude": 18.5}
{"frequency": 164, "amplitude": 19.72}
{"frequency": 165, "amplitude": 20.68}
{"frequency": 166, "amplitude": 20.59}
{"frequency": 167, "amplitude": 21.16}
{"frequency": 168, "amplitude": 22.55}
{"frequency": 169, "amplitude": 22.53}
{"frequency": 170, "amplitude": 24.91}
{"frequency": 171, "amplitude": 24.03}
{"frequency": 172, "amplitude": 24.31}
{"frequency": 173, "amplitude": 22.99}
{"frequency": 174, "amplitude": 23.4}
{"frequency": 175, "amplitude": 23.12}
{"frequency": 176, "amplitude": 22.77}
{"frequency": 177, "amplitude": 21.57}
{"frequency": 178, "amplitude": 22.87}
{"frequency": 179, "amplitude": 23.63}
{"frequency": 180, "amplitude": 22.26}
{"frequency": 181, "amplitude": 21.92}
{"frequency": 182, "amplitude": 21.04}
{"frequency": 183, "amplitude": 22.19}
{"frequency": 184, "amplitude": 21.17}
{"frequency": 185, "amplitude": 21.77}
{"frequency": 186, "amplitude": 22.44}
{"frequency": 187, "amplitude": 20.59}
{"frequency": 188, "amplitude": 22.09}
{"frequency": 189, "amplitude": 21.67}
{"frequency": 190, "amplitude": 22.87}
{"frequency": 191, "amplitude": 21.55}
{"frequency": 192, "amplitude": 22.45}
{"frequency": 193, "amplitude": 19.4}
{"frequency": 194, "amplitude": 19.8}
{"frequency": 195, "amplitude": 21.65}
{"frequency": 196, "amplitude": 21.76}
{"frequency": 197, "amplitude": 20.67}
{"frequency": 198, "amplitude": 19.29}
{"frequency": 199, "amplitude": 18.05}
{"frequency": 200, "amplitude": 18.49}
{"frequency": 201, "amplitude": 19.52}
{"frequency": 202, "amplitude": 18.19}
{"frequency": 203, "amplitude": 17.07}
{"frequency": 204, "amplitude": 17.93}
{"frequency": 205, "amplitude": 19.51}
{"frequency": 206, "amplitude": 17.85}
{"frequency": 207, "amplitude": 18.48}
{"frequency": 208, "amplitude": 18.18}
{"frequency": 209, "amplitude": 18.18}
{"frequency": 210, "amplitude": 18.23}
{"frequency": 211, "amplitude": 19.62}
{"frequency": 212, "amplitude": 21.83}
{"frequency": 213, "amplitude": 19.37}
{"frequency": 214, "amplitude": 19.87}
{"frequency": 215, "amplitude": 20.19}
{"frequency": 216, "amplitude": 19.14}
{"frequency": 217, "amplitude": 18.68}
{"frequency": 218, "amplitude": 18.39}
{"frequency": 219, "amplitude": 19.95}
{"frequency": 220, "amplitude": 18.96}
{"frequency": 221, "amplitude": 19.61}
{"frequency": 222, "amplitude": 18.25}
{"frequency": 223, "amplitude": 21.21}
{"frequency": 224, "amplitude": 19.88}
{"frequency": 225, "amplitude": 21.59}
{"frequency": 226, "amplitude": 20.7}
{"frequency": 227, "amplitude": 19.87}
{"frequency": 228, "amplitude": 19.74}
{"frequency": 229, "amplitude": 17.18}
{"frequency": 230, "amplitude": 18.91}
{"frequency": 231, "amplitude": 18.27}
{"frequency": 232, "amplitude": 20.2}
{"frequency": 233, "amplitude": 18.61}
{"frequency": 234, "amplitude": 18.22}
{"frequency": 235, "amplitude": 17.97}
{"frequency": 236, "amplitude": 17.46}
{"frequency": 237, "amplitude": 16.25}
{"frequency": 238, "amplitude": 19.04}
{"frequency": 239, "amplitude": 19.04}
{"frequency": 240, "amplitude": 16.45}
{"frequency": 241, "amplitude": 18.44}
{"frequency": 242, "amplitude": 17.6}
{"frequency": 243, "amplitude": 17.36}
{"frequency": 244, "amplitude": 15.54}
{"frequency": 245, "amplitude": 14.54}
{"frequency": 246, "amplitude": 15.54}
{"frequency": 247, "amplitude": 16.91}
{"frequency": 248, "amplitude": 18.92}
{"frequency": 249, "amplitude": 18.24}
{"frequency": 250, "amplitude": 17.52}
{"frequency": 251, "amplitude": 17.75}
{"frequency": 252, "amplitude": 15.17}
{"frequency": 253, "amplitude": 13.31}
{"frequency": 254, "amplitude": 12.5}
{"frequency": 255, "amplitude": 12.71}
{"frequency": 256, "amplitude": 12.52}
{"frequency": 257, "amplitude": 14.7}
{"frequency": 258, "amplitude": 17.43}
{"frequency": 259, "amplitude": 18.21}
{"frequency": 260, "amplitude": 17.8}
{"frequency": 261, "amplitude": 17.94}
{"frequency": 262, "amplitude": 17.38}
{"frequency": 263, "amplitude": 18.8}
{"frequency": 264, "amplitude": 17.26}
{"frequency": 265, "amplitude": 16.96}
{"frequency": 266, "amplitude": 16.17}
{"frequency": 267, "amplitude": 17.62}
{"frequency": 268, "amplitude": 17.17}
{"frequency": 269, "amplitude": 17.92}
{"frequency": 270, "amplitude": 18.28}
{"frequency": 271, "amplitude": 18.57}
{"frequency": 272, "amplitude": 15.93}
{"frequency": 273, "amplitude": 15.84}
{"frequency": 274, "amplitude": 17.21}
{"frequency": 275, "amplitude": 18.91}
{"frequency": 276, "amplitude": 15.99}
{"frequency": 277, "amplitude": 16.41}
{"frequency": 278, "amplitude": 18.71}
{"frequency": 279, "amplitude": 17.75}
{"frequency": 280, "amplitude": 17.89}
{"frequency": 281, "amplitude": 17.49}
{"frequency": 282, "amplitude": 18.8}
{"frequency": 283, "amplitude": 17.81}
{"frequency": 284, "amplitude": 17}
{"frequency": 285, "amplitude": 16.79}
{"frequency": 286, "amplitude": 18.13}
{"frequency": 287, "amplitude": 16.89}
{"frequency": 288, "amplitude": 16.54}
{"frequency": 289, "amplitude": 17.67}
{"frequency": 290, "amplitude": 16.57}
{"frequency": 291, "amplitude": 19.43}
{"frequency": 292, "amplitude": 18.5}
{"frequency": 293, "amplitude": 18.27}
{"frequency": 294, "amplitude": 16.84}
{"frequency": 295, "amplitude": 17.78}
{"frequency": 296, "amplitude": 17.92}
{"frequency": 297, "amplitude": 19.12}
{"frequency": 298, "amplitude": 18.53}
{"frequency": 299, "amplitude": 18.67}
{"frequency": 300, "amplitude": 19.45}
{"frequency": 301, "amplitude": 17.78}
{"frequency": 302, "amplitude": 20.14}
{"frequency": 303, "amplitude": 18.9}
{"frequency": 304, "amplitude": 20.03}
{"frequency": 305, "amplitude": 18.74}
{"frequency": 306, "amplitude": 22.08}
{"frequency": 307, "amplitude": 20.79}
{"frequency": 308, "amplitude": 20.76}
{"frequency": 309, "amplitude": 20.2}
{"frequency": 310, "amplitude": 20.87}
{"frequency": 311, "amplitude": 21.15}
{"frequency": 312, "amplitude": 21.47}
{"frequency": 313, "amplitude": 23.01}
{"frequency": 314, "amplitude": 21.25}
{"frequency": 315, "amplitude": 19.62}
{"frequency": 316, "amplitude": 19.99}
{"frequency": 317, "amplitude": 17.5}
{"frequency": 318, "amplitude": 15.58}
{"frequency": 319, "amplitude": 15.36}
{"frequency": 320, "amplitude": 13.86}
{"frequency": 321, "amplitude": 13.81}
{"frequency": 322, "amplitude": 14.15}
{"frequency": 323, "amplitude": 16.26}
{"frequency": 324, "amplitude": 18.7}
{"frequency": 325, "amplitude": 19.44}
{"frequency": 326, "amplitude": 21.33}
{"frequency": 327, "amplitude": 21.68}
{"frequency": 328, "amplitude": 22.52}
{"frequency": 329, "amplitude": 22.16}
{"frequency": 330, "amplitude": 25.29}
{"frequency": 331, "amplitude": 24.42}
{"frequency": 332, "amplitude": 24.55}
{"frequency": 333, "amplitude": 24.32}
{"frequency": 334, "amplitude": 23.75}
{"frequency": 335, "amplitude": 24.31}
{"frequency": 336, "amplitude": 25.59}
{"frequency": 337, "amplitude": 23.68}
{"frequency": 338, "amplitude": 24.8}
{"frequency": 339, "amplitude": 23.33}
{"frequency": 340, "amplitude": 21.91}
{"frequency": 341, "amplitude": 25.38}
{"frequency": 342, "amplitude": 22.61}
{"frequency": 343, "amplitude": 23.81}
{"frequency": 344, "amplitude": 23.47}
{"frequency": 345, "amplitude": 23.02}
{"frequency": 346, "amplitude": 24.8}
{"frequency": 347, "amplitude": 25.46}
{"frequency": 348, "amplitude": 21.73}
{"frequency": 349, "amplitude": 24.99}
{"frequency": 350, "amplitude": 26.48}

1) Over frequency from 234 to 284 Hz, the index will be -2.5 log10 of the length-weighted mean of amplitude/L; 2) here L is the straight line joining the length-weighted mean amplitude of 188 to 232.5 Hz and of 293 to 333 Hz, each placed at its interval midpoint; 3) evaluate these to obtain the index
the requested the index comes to 0.155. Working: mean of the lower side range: 19.6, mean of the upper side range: 19.6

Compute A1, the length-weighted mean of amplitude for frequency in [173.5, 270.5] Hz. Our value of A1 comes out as 18.9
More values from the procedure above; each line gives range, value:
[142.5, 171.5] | 20.6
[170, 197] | 22.2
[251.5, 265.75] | 15.9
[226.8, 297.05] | 17.3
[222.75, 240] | 19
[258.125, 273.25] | 17.5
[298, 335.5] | 20.1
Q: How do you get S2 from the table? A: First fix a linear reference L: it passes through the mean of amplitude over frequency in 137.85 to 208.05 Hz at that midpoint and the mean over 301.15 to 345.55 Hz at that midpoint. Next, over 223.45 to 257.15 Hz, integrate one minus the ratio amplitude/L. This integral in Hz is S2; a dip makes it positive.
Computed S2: 6.01 Hz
